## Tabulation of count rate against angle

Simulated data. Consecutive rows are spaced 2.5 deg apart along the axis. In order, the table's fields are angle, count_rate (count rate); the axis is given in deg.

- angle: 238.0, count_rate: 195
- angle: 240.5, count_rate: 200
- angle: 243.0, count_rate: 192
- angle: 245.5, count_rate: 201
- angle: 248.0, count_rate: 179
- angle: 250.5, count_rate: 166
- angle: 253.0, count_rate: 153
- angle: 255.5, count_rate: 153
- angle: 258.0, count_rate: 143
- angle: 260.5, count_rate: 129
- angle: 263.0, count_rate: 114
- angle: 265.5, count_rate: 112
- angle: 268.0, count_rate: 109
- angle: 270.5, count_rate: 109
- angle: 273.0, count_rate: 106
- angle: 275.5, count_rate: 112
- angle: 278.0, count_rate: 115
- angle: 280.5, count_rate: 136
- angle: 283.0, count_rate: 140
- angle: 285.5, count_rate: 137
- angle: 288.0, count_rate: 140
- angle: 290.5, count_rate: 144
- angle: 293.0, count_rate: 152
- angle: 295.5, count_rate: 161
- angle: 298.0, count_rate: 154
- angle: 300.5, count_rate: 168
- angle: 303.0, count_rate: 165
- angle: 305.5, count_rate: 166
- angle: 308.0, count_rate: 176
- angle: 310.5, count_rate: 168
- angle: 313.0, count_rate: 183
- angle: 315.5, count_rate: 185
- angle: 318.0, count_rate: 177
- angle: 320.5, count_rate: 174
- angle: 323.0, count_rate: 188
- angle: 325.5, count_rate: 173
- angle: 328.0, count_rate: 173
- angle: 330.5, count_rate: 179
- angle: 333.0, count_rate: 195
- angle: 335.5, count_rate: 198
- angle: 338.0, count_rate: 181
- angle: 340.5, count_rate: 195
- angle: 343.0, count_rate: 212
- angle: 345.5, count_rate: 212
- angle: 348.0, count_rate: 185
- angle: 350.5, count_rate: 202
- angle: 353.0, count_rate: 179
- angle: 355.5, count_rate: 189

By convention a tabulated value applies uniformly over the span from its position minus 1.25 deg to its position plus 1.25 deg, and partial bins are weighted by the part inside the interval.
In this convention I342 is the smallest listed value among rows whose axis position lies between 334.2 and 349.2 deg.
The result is 181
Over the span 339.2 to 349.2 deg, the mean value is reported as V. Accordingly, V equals 201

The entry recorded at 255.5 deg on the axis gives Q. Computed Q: 153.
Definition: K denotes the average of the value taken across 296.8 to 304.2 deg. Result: 162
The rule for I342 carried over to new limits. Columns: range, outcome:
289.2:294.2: 144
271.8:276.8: 106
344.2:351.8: 185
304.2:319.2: 166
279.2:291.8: 136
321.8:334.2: 173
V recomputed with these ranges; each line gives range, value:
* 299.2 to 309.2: 169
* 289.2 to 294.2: 148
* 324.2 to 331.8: 175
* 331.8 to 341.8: 192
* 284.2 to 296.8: 147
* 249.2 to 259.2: 154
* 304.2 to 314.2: 173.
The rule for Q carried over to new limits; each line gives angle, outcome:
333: 195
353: 179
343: 212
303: 165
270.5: 109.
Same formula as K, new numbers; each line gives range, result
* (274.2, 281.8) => 121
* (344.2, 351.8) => 200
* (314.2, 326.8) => 179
